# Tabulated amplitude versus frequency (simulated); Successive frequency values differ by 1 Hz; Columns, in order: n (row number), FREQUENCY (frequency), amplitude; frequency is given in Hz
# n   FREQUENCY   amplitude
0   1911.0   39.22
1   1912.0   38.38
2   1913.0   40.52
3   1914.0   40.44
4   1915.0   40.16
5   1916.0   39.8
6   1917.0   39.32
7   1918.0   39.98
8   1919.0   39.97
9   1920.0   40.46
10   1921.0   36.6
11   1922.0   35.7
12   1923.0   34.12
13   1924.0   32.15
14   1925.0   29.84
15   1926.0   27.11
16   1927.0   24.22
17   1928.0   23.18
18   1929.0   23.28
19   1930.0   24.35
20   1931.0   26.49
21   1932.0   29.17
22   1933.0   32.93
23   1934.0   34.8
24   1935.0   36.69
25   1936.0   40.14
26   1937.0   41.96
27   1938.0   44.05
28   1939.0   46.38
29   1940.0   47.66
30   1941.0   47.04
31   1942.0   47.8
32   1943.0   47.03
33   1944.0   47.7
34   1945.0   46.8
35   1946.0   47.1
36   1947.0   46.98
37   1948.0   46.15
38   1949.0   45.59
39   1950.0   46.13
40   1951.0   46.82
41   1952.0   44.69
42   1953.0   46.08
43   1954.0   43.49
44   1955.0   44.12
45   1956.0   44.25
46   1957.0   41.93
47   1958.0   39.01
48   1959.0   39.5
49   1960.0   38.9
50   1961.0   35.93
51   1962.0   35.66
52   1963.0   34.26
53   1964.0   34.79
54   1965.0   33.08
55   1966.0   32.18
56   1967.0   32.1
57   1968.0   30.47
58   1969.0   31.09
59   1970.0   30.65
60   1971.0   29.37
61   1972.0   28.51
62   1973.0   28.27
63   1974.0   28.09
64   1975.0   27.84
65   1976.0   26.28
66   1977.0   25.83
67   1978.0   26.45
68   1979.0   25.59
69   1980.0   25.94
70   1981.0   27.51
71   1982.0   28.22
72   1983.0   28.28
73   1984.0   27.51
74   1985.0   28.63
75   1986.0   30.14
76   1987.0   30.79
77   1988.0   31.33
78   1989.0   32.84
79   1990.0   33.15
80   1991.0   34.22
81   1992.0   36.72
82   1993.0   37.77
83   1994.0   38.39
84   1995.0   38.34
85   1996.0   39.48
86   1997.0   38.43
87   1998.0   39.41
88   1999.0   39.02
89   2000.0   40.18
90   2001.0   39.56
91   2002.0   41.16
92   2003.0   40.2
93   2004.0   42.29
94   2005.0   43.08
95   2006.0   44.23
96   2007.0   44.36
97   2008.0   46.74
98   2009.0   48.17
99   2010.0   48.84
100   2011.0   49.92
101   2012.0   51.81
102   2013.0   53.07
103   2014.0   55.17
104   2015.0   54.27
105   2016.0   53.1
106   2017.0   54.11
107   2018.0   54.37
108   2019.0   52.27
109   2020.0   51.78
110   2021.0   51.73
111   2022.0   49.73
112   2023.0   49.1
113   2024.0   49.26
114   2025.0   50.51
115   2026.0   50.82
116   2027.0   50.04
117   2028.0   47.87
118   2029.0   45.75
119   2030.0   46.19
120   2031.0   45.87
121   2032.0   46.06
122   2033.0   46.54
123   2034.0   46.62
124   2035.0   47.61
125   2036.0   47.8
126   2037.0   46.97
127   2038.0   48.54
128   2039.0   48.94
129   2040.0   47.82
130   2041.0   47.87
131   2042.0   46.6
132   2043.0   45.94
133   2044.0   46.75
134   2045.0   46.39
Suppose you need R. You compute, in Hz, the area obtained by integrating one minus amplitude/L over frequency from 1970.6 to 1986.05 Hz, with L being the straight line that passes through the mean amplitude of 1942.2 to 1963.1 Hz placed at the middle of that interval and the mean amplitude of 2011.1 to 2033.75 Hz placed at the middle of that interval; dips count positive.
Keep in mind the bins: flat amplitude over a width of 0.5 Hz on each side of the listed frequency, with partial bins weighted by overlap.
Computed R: 6.2 Hz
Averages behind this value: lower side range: 43.5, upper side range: 50.4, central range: 27.6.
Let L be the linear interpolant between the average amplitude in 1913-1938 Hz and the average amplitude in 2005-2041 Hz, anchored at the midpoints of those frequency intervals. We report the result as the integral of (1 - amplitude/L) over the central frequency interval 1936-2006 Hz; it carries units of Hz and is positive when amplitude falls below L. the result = 5.9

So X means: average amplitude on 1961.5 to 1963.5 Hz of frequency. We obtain 35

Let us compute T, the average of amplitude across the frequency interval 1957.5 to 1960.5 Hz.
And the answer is 39.1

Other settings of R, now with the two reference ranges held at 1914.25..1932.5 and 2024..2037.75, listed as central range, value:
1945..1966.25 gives -2.6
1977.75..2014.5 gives 4.2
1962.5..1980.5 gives 4.5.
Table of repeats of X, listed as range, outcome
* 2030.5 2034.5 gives 46.3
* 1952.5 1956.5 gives 44.5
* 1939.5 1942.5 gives 47.5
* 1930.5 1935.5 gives 32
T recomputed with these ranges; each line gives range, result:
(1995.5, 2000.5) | 39.3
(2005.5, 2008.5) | 45.1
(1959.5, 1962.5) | 36.8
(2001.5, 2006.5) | 42.2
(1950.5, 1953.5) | 45.9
